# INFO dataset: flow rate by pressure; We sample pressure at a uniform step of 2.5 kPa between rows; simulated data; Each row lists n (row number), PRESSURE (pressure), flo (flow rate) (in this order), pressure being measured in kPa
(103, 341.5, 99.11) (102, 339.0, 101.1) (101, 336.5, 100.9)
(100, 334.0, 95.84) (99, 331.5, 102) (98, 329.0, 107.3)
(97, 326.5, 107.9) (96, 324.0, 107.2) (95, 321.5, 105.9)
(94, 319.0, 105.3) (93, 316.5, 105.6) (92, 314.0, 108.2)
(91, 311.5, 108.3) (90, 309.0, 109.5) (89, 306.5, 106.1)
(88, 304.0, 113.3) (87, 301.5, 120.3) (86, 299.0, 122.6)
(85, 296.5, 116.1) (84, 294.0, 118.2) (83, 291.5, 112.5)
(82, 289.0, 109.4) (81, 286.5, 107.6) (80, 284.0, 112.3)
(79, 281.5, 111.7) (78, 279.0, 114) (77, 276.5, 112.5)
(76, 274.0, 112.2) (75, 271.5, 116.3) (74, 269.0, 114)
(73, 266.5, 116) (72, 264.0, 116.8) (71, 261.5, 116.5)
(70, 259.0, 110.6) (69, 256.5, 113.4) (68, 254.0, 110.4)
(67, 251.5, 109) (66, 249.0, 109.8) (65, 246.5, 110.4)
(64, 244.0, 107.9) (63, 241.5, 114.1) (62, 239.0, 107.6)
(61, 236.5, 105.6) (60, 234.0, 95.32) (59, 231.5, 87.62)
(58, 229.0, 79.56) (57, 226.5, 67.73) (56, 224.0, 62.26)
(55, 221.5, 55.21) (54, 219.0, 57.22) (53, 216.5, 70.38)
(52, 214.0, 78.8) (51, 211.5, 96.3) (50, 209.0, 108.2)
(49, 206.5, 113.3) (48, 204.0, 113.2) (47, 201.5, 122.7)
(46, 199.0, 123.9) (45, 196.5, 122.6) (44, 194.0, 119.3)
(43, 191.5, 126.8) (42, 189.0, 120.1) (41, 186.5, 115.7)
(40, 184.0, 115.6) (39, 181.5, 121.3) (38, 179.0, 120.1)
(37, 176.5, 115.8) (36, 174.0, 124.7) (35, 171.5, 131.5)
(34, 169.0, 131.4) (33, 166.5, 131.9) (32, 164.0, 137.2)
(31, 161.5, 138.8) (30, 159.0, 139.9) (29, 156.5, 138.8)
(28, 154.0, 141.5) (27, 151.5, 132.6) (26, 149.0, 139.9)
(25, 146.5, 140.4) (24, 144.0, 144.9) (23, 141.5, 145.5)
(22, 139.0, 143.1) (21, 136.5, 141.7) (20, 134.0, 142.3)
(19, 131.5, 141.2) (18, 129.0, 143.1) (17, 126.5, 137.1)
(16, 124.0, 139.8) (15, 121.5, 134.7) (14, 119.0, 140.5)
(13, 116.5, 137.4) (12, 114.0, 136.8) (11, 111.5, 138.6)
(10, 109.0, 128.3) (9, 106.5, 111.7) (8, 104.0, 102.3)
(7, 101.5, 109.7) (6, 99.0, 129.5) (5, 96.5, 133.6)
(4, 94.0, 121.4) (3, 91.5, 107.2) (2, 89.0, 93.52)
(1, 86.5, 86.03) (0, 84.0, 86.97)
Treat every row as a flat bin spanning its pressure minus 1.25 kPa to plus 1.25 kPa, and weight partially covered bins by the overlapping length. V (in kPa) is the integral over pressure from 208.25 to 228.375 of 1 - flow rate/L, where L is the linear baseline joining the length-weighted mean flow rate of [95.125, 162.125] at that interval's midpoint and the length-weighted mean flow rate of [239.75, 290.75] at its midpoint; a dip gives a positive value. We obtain 7.8 kPa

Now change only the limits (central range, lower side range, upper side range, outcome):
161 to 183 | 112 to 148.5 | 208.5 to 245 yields -2.01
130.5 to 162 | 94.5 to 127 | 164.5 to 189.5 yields -3.74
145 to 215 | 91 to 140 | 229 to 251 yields -4.02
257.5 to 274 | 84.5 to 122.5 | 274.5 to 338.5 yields -0.47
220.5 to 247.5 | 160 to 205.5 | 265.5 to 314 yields 6.42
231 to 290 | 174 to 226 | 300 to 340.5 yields -2.83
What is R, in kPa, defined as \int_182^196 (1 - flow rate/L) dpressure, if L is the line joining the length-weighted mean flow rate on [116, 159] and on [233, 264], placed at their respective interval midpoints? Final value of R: 0.7 kPa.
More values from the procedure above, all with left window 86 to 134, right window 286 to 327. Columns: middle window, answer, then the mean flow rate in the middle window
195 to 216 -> 1.8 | 109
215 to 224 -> 4.3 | 61.6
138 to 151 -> -2.0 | 142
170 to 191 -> -0.1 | 121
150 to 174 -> -2.6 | 135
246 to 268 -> 0.4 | 113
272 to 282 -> 0.0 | 113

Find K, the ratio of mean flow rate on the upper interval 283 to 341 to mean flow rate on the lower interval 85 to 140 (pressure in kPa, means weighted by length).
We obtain 0.9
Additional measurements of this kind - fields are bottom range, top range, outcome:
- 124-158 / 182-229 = 0.70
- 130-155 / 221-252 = 0.66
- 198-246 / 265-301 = 1.23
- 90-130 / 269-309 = 0.89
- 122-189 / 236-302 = 0.84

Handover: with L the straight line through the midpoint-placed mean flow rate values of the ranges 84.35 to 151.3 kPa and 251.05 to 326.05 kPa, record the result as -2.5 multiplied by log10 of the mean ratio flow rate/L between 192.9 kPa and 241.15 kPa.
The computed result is 0.26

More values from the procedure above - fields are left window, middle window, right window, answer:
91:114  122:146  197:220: -0.228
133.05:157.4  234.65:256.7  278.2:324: 0.119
